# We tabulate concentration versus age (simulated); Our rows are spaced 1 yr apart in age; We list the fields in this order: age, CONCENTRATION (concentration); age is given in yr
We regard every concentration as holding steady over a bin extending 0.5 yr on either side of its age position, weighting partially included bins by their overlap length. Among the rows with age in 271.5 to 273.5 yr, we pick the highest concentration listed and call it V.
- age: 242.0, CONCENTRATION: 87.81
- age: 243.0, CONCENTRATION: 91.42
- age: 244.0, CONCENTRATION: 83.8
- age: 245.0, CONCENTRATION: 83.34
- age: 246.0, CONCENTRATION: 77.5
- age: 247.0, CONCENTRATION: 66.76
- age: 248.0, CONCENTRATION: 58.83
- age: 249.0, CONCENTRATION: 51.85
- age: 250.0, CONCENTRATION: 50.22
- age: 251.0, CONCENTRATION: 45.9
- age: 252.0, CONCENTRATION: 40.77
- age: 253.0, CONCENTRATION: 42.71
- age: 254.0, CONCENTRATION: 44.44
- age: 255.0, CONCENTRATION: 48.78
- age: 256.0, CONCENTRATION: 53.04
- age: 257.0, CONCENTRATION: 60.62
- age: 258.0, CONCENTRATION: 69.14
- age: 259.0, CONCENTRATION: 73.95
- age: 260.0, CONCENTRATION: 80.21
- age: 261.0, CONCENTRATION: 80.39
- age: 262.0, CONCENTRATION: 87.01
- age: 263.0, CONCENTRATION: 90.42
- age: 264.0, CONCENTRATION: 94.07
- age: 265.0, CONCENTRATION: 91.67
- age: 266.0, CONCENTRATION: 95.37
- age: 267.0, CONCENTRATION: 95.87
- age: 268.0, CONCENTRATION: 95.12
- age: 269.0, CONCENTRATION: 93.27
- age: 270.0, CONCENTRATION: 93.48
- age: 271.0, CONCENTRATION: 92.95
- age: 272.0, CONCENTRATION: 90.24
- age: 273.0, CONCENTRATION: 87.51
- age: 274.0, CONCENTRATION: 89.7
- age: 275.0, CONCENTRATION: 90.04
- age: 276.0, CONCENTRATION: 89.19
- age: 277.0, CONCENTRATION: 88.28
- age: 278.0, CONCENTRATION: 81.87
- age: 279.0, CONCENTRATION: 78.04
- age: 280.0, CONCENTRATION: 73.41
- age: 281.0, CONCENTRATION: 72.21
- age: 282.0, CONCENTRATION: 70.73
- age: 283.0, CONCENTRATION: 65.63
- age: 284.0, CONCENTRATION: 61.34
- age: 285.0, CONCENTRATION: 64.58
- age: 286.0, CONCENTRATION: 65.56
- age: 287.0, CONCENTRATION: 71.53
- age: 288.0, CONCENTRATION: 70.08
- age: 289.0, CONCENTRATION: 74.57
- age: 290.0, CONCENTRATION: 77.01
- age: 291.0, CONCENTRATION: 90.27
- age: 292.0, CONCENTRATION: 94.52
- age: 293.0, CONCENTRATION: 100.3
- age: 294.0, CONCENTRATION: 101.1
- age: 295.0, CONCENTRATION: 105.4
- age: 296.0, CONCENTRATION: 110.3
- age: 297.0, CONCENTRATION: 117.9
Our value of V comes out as 90.24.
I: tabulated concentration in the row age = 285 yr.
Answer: 64.58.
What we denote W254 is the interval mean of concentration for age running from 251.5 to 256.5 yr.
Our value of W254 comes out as 45.9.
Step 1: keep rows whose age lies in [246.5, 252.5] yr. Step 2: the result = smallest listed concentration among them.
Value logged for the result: 40.77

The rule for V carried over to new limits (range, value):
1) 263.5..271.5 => 95.87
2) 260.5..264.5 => 94.07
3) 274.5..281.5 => 90.04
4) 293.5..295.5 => 105.4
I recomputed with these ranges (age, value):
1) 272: 90.24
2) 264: 94.07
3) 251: 45.9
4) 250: 50.22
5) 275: 90.04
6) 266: 95.37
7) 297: 117.9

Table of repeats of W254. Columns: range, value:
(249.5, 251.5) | 48.1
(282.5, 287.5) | 65.7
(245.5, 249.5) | 63.7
